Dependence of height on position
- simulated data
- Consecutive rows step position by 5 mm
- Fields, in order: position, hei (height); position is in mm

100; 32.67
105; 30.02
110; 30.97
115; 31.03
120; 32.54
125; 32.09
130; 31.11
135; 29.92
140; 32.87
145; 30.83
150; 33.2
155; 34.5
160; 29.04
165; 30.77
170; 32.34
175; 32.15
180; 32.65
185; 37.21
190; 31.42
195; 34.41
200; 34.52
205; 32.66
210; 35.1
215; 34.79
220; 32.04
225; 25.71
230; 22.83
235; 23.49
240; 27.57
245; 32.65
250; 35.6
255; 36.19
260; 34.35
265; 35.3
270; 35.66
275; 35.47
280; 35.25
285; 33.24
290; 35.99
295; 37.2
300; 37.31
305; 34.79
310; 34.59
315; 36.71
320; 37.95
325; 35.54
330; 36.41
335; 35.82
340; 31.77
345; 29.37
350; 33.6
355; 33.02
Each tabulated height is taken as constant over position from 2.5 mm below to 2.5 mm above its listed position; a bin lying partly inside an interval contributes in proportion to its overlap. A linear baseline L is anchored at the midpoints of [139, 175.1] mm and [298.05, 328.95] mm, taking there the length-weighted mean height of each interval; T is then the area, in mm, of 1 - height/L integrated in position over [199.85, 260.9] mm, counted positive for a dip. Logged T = 4.94 mm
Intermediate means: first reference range 31.9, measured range 31.1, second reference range 36.1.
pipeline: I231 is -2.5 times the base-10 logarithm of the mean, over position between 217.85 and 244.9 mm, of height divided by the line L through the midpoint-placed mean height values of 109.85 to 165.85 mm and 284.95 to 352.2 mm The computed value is 0.239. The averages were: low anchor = 31.6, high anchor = 35.1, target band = 26.8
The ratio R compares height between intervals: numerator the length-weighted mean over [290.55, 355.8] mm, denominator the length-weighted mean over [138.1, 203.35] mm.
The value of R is 1.1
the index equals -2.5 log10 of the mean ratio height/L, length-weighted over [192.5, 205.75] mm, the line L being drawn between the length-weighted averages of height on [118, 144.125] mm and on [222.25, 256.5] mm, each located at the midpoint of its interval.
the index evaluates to -0.14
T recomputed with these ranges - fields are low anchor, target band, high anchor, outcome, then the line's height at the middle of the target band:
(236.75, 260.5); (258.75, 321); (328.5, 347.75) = -4.96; 33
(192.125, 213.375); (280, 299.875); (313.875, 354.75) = -0.75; 34.4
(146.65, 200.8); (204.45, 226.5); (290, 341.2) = 0.94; 33.8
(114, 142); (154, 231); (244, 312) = 2.41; 33.2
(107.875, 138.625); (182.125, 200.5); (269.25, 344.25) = -0.83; 32.9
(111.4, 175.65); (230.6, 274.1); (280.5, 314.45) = 2.77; 34.4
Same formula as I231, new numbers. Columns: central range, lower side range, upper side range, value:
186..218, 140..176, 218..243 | -0.190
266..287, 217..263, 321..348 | -0.109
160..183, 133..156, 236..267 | 0.021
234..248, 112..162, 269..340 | 0.193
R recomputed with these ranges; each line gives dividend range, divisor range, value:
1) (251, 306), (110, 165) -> 1.12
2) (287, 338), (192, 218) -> 1.06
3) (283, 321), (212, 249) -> 1.25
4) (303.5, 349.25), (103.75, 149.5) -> 1.11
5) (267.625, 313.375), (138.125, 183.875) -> 1.10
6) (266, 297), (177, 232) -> 1.10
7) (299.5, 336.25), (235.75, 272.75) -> 1.08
